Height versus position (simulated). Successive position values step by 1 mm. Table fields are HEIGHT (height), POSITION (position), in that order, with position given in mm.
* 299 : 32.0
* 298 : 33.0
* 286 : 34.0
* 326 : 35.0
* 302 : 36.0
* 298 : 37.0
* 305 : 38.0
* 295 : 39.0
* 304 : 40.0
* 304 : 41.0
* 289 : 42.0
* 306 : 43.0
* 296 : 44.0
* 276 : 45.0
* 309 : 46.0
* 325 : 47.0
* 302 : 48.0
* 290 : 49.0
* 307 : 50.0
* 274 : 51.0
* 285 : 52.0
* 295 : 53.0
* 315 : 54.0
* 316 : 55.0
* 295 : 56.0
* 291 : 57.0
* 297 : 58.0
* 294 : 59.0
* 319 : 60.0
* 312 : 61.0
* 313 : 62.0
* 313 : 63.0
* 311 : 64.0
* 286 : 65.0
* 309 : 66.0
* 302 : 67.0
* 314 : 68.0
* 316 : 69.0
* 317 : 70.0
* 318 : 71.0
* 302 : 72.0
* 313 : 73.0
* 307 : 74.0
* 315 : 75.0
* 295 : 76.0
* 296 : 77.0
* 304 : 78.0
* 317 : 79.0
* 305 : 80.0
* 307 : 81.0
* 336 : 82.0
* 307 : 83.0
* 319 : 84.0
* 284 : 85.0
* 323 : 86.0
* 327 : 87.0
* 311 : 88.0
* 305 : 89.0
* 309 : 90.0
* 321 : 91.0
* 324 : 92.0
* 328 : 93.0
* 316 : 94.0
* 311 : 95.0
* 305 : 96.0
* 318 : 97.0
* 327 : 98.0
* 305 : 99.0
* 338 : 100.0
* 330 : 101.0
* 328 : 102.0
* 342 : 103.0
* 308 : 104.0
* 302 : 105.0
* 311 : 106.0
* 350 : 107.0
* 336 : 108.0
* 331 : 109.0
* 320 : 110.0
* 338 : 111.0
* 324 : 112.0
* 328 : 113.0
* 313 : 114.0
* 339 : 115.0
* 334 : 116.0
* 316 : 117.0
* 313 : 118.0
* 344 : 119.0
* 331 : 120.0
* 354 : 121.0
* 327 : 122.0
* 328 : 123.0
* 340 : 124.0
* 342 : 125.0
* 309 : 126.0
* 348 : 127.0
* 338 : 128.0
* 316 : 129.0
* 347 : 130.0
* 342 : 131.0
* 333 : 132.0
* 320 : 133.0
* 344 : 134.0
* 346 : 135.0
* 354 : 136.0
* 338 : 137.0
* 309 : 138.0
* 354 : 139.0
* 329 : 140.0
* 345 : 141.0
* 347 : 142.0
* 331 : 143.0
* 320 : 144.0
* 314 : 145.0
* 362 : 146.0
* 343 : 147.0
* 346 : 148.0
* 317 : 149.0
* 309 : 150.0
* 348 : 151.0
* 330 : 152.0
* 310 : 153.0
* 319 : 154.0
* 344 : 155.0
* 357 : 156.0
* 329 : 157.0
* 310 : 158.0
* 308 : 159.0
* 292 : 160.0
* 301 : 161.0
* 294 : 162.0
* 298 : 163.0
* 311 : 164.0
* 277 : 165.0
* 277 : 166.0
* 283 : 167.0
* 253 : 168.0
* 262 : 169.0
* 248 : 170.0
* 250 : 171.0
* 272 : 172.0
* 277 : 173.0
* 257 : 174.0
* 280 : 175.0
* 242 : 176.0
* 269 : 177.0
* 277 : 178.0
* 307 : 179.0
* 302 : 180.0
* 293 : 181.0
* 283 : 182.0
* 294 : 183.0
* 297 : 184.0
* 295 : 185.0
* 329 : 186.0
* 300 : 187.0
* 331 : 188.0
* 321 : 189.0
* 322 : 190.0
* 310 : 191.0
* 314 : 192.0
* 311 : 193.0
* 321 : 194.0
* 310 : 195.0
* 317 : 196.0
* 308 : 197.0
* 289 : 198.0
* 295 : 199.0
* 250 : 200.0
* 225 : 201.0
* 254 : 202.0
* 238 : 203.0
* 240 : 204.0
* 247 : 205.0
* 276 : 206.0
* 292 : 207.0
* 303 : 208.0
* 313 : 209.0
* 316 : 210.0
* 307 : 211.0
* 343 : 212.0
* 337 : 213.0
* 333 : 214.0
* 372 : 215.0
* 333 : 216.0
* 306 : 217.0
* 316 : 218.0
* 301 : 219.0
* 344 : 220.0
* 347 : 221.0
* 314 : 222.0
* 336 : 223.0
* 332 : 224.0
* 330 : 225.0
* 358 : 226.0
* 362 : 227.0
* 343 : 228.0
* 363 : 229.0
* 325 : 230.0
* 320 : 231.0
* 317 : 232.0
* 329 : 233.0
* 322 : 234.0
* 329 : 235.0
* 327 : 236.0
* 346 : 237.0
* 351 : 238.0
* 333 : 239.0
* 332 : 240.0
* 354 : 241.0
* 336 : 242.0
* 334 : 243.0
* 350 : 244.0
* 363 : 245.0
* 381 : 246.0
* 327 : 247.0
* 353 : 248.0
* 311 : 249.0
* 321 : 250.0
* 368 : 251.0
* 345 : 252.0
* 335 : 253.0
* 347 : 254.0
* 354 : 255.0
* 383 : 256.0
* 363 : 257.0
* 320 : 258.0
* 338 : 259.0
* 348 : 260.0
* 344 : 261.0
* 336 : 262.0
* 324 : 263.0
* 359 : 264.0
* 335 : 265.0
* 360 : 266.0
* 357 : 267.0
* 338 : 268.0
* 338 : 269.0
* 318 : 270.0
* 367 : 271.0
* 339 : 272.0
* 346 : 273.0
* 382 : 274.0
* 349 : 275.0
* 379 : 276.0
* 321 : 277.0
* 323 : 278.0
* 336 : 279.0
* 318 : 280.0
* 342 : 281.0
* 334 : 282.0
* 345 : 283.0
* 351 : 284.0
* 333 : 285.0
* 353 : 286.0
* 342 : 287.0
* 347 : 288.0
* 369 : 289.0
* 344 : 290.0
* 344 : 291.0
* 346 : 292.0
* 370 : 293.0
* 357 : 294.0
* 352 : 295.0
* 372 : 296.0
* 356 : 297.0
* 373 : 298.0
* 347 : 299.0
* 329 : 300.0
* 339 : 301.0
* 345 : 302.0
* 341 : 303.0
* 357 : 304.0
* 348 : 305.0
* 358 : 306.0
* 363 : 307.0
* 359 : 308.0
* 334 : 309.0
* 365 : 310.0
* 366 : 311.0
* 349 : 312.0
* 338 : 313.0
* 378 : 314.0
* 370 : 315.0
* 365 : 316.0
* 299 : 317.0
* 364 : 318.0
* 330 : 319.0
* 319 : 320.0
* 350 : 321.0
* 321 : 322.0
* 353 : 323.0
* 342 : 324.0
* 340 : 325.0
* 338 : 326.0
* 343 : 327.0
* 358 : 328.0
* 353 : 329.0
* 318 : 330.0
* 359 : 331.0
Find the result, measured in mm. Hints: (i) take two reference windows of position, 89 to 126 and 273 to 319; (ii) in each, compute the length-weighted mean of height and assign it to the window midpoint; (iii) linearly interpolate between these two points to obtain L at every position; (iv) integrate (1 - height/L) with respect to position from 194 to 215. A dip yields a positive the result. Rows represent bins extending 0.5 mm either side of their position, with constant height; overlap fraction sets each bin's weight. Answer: 2.83 mm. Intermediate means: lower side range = 325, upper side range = 350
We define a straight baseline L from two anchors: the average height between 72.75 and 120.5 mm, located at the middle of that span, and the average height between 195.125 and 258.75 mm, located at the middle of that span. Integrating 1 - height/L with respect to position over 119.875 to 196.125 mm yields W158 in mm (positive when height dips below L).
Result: 2.0 mm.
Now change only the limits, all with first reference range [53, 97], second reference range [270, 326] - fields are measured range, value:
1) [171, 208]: 4.8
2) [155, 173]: 1.9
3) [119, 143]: -1.3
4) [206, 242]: 0.5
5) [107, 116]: -0.4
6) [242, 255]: -0.2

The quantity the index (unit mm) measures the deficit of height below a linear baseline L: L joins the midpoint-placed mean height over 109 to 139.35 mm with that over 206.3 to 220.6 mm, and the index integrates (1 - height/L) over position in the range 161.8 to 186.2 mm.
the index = 3.5 mm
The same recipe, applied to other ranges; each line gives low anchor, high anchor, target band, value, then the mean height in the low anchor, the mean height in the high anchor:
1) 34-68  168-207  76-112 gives -2.6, 302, 284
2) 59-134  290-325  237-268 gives -0.3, 320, 350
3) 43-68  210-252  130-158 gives -1.3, 302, 337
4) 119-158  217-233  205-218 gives 0.7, 335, 333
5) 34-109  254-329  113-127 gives -0.6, 310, 348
